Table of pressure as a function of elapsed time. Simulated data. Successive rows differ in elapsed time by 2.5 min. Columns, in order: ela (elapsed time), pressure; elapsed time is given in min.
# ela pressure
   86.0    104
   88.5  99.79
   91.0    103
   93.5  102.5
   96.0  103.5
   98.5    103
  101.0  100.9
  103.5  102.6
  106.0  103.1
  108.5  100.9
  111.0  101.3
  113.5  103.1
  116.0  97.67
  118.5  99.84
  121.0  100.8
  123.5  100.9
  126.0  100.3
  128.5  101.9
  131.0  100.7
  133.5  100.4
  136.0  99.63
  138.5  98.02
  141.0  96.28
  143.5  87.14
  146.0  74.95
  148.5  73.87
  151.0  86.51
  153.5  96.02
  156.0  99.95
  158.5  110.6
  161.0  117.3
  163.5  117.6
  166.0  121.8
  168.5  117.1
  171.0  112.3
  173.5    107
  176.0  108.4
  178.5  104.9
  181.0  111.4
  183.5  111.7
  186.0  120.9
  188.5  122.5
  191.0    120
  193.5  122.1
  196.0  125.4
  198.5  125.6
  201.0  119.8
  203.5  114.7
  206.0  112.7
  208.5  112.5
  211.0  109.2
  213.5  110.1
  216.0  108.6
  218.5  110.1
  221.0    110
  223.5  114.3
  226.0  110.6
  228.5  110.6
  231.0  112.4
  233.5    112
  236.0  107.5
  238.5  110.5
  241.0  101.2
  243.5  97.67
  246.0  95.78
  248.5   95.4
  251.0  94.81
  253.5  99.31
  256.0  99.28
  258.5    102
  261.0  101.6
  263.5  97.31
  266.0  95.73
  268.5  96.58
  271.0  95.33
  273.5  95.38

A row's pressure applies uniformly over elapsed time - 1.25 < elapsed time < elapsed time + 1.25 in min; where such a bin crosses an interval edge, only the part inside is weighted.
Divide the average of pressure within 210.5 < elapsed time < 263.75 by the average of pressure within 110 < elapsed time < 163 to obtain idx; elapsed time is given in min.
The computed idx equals 1.1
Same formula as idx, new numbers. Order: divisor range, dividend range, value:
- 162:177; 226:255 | 0.91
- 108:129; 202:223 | 1.10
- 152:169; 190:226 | 1.04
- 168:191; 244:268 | 0.86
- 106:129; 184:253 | 1.10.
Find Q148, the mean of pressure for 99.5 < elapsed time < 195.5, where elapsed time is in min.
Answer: 104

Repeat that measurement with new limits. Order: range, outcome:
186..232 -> 115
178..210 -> 117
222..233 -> 112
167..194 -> 114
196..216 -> 115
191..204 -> 122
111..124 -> 101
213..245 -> 109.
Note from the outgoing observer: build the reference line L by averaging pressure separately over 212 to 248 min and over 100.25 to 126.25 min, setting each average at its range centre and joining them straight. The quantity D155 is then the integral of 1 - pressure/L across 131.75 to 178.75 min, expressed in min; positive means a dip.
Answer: 0.92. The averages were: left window 101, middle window 101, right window 108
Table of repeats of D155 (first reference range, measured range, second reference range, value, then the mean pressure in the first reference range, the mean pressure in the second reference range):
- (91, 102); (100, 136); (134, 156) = -1.5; 103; 90.1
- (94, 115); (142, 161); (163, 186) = 3.1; 102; 113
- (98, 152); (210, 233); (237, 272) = -2.9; 97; 98.8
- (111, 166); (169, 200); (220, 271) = -4.7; 98.9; 103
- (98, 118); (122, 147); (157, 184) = 2.3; 101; 113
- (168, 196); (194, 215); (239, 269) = -1.3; 115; 98.4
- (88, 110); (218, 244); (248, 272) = -2.8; 102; 97.8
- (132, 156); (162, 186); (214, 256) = -4.3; 90.9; 106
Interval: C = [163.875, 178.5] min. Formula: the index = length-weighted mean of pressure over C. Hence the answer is 113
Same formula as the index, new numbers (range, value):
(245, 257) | 96.9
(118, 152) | 94.3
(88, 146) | 99.8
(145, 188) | 106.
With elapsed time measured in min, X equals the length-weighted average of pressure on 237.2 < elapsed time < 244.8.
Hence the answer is 103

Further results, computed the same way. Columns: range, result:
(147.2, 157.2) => 89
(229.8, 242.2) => 109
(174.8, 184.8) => 109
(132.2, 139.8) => 99.3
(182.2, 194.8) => 119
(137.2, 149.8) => 86.1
